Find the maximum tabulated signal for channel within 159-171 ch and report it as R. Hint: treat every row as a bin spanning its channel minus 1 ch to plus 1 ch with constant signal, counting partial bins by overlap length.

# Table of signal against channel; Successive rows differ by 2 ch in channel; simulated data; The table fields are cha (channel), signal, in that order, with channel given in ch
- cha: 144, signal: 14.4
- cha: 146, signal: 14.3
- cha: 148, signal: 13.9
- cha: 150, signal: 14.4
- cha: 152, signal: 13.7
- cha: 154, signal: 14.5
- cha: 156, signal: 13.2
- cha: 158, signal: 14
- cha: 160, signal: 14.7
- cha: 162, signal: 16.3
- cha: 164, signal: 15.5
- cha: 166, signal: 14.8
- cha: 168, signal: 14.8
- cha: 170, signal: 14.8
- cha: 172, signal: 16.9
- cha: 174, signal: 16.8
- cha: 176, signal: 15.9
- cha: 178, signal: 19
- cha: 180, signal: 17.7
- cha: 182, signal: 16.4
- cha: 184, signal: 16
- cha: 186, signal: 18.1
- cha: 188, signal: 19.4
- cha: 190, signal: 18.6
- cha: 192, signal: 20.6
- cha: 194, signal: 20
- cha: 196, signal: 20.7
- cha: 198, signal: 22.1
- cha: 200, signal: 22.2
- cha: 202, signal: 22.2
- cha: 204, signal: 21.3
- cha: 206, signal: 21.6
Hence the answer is 16.3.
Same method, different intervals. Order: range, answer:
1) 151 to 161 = 14.7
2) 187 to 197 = 20.7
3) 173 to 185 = 19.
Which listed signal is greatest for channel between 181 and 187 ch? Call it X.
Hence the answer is 18.1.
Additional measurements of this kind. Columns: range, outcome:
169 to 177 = 16.9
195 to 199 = 22.1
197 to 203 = 22.2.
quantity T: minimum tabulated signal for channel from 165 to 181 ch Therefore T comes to 14.8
